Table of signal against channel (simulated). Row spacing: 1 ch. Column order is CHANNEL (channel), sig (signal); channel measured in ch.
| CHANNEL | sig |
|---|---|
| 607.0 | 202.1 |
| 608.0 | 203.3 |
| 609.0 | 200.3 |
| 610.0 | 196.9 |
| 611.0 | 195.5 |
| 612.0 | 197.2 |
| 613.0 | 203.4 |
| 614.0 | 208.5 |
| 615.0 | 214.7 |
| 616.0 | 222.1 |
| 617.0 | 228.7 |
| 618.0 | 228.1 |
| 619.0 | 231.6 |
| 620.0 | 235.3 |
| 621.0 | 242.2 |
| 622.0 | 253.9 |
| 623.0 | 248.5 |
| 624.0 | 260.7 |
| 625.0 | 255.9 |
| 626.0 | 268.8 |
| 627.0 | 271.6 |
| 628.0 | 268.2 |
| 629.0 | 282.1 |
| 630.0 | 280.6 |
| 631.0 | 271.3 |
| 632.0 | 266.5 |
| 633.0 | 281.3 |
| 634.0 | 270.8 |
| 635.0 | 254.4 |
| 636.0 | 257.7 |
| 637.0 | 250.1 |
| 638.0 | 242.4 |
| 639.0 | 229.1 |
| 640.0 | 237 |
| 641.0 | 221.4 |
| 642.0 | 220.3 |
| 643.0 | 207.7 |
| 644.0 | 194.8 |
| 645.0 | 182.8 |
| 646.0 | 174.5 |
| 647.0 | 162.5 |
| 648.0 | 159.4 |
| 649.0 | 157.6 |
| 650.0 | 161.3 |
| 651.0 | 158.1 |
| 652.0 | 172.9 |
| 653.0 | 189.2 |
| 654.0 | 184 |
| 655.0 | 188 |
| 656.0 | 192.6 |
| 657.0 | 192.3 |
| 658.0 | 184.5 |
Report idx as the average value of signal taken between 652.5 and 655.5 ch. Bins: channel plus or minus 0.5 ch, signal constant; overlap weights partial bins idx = 187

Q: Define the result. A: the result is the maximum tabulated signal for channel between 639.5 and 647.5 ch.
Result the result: 237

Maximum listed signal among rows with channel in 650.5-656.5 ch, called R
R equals 192.6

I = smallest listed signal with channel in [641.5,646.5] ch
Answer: 174.5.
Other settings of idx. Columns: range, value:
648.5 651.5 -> 159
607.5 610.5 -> 200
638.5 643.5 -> 223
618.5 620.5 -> 233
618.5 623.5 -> 242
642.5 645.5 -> 195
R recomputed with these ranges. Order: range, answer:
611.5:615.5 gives 214.7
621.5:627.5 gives 271.6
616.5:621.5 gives 242.2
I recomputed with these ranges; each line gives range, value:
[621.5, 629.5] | 248.5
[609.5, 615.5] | 195.5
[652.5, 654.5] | 184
